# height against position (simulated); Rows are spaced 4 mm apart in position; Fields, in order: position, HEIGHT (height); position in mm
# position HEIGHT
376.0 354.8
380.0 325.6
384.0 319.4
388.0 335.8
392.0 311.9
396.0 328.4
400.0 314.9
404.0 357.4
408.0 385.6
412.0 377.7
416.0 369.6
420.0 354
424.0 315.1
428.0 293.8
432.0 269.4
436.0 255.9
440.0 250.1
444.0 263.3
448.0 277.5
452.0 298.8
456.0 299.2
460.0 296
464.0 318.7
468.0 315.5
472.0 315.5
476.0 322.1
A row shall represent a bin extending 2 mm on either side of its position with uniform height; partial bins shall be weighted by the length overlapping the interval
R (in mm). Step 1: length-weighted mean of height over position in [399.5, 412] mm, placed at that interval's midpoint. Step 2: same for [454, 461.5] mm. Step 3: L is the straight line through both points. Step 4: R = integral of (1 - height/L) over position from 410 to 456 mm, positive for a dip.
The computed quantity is 3.7 mm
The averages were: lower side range 361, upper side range 298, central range 302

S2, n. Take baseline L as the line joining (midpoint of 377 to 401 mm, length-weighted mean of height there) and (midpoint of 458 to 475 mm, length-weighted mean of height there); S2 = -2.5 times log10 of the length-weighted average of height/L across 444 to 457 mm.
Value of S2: 0.10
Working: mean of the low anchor 324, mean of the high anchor 312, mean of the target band 287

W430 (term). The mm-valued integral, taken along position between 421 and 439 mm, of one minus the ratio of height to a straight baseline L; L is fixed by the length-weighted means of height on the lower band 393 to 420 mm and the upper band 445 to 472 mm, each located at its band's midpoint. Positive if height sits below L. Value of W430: 2.4 mm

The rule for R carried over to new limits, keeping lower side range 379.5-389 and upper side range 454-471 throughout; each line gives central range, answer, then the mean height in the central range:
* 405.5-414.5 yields -1.67 mm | 380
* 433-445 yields 2.16 mm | 257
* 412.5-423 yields -1.36 mm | 360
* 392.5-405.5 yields -0.30 mm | 330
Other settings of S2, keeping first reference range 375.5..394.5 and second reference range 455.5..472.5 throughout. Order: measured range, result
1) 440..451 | 0.17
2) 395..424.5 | -0.10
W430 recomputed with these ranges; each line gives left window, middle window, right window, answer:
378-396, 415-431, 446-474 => -0.7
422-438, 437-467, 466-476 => 1.5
